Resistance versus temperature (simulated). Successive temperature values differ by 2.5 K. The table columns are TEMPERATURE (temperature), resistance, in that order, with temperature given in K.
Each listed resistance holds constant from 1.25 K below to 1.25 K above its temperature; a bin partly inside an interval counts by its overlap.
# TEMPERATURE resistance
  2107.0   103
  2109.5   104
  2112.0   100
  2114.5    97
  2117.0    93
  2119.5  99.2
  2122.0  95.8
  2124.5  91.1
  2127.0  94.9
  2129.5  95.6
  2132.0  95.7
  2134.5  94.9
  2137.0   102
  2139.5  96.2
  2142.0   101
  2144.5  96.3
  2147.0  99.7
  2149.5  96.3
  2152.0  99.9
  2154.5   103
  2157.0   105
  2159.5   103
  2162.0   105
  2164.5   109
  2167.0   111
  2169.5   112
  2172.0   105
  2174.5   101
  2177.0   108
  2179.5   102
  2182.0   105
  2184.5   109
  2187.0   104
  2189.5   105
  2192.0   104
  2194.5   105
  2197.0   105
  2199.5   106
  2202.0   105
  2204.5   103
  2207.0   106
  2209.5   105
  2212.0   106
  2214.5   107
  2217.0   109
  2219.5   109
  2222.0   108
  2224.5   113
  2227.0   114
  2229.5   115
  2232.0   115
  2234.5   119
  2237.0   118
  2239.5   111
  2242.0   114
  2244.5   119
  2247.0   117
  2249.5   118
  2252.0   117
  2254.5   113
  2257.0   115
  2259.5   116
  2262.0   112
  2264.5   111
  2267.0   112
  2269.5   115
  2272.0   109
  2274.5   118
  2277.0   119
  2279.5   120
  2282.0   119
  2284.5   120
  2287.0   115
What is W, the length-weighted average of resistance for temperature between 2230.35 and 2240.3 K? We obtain 116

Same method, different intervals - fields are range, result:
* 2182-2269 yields 111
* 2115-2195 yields 101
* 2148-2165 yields 103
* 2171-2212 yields 105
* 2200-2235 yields 109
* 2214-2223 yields 108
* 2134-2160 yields 99.8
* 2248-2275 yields 114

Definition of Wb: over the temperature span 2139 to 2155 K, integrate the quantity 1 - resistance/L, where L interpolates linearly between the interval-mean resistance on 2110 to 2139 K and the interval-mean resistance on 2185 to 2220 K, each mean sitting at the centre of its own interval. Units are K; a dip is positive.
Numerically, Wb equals 0.0 K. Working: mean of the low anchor 96.5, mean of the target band 98.8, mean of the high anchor 106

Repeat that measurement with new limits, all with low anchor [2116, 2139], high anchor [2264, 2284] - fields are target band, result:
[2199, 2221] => 0.2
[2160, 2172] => -0.9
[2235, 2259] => -0.8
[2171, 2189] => -0.3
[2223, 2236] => -0.6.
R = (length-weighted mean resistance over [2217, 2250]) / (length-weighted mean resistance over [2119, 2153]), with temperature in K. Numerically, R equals 1.2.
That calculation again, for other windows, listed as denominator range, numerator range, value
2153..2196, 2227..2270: 1.09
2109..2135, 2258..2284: 1.20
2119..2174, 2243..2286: 1.15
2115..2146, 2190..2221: 1.10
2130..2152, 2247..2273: 1.17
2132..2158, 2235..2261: 1.17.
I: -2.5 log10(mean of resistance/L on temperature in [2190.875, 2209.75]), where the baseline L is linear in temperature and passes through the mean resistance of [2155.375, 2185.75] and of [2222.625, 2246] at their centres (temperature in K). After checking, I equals 0.06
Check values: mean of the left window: 106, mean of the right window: 115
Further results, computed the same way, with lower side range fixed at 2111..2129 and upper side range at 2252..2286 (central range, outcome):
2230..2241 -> -0.05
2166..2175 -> -0.05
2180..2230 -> 0.00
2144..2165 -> -0.02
